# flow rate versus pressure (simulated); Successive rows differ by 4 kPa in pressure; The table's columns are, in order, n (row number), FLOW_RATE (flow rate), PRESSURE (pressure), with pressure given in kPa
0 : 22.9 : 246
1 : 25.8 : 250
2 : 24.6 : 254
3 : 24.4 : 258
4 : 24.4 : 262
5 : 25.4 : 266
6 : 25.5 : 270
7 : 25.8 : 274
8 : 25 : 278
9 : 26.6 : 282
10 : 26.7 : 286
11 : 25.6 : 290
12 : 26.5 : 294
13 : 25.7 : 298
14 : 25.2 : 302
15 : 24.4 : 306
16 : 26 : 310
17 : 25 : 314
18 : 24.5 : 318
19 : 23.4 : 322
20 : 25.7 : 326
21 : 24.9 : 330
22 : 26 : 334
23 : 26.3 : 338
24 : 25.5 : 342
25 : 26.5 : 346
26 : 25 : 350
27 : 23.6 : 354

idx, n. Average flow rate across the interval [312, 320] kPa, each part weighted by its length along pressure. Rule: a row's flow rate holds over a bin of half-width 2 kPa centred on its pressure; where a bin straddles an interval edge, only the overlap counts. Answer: 24.8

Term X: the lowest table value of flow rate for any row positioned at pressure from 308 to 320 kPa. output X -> 24.5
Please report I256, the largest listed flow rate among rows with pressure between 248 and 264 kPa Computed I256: 25.8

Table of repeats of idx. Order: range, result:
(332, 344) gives 25.9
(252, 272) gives 24.9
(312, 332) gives 24.7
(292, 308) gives 25.4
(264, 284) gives 25.7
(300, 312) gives 25.2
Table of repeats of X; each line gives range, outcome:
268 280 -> 25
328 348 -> 24.9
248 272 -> 24.4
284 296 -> 25.6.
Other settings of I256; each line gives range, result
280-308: 26.7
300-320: 26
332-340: 26.3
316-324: 24.5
